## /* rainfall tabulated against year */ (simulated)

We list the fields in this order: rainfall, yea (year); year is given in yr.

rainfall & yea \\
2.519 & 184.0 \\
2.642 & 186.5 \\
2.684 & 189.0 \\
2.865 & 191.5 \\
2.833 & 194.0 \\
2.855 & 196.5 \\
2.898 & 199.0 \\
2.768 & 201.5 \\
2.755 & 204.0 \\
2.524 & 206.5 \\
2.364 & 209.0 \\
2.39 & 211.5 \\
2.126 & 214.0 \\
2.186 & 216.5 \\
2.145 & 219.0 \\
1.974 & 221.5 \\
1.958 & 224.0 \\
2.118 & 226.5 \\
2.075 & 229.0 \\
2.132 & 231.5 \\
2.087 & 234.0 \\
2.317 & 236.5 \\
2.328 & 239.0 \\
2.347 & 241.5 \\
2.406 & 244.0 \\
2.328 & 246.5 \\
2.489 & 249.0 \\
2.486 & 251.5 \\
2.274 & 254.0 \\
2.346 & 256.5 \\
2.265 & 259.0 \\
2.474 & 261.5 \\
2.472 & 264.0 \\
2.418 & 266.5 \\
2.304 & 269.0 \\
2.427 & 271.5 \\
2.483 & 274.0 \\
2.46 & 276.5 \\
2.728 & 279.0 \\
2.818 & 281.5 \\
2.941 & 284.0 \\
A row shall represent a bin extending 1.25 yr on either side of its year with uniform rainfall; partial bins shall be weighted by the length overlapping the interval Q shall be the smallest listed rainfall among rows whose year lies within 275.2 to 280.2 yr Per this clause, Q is 2.46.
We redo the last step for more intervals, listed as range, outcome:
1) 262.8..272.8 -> 2.304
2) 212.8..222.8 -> 1.974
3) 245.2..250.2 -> 2.328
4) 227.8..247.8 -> 2.075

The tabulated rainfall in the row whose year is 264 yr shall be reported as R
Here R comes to 2.472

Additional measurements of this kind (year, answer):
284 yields 2.941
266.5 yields 2.418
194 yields 2.833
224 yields 1.958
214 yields 2.126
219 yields 2.145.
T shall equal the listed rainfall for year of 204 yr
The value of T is 2.755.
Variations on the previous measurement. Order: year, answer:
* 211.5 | 2.39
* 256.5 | 2.346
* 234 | 2.087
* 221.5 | 1.974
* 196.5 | 2.855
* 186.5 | 2.642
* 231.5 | 2.132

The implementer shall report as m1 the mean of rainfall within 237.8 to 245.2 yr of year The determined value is 2.36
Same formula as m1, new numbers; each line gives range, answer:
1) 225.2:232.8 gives 2.11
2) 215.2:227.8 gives 2.08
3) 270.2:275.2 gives 2.45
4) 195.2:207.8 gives 2.76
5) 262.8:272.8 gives 2.41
